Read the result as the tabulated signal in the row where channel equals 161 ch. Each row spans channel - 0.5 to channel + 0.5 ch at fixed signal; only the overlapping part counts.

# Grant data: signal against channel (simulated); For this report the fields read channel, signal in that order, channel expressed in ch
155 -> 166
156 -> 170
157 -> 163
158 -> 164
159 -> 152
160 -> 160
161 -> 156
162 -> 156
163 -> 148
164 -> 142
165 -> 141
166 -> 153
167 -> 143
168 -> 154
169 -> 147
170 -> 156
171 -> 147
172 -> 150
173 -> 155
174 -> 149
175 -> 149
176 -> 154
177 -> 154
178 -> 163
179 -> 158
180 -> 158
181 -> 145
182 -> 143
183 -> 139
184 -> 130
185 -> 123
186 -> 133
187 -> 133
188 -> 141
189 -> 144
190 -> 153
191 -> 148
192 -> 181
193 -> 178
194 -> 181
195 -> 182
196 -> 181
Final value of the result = 156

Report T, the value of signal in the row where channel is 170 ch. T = 156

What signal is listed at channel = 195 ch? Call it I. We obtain 182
